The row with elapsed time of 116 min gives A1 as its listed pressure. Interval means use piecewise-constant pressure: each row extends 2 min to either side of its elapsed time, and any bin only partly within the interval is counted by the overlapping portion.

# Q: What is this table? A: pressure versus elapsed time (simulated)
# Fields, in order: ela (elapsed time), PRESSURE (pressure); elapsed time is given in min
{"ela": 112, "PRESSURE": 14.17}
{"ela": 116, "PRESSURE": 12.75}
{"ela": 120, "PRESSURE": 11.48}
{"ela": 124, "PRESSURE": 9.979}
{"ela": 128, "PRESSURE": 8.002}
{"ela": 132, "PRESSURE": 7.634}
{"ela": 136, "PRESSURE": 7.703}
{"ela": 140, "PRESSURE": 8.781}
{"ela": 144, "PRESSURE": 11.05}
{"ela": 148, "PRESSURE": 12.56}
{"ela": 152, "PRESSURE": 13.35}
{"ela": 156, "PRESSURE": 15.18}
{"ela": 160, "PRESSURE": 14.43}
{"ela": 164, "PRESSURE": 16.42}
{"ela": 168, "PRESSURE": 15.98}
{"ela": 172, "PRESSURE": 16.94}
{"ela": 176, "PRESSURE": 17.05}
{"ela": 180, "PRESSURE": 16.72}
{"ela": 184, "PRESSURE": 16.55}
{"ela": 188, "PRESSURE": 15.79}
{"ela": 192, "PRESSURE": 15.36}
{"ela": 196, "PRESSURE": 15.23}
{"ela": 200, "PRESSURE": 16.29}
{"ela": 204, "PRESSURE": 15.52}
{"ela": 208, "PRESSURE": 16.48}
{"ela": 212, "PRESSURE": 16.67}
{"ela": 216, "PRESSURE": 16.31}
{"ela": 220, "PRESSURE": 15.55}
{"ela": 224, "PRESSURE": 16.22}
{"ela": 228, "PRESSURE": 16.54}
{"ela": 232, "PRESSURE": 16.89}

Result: 12.75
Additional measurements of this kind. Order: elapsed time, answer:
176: 17.05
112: 14.17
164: 16.42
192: 15.36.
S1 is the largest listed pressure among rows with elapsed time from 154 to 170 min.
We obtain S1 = 16.42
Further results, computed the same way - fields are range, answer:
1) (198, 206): 16.29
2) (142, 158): 15.18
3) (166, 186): 17.05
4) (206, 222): 16.67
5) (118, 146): 11.48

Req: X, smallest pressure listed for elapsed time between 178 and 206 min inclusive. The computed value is 15.23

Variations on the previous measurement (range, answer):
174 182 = 16.72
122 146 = 7.634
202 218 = 15.52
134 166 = 7.703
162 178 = 15.98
